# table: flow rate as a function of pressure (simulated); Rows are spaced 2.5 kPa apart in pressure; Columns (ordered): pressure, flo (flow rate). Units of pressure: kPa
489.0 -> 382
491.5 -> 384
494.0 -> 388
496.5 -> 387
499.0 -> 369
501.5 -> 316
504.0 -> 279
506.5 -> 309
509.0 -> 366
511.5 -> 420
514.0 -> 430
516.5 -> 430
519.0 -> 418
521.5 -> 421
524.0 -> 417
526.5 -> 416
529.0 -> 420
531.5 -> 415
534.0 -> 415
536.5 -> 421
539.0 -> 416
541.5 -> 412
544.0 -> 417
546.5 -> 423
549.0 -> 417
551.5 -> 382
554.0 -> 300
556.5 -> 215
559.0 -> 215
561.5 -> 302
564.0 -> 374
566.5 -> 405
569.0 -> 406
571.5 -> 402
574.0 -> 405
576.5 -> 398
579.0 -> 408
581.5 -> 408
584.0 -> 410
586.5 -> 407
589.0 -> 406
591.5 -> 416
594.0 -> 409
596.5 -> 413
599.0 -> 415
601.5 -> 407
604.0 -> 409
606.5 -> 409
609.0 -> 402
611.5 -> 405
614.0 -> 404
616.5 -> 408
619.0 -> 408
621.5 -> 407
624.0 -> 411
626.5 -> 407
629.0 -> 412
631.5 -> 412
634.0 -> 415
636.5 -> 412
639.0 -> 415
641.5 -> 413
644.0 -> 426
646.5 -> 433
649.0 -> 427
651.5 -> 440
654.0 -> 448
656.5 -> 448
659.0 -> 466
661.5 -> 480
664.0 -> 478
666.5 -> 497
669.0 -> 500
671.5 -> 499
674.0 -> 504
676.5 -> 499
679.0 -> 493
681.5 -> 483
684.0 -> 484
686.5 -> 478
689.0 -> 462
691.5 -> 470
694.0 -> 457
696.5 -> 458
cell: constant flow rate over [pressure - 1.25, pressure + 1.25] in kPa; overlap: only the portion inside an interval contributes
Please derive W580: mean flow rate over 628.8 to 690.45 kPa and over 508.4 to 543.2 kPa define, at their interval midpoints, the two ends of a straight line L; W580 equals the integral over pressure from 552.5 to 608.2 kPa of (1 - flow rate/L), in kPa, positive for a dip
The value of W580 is 7.00 kPa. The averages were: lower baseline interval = 416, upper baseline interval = 458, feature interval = 379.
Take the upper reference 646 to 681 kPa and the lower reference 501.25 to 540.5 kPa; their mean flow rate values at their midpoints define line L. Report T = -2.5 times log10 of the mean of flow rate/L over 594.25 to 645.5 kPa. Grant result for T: 0.099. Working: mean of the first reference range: 396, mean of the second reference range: 473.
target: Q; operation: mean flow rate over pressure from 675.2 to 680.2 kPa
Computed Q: 496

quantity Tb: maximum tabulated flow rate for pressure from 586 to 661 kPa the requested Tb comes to 466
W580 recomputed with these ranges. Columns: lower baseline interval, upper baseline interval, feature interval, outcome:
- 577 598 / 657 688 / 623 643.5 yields 1.8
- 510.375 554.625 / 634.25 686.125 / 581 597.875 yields 0.9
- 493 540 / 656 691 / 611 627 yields 1.6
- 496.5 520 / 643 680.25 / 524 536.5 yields -1.0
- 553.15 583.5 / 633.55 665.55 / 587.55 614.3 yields -1.4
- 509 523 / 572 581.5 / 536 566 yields 3.9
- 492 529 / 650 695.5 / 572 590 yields 0.8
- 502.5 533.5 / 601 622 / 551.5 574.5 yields 3.7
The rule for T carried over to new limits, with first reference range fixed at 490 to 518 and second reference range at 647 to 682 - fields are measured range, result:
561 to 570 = 0.095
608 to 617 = 0.094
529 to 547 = -0.064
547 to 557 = 0.168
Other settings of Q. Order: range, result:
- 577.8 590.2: 408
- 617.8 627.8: 408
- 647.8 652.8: 434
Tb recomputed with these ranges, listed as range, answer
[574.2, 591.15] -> 410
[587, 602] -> 416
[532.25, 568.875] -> 423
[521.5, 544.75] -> 421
